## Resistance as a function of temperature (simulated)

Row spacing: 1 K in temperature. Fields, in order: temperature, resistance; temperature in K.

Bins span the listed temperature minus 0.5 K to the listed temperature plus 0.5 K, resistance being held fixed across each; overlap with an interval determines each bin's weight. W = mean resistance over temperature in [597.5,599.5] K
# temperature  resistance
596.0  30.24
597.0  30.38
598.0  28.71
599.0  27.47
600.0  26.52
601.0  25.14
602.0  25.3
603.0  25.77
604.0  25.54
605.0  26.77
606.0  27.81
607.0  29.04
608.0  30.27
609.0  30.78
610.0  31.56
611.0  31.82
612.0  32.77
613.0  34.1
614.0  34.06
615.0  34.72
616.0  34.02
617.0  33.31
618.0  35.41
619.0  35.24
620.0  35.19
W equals 28.1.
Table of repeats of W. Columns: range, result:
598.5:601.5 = 26.4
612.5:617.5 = 34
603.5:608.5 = 27.9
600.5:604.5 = 25.4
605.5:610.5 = 29.9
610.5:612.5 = 32.3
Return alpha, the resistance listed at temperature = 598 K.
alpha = 28.71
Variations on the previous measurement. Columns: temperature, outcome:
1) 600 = 26.52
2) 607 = 29.04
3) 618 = 35.41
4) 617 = 33.31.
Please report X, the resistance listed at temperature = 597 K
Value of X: 30.38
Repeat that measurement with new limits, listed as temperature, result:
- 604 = 25.54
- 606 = 27.81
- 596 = 30.24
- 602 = 25.3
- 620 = 35.19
